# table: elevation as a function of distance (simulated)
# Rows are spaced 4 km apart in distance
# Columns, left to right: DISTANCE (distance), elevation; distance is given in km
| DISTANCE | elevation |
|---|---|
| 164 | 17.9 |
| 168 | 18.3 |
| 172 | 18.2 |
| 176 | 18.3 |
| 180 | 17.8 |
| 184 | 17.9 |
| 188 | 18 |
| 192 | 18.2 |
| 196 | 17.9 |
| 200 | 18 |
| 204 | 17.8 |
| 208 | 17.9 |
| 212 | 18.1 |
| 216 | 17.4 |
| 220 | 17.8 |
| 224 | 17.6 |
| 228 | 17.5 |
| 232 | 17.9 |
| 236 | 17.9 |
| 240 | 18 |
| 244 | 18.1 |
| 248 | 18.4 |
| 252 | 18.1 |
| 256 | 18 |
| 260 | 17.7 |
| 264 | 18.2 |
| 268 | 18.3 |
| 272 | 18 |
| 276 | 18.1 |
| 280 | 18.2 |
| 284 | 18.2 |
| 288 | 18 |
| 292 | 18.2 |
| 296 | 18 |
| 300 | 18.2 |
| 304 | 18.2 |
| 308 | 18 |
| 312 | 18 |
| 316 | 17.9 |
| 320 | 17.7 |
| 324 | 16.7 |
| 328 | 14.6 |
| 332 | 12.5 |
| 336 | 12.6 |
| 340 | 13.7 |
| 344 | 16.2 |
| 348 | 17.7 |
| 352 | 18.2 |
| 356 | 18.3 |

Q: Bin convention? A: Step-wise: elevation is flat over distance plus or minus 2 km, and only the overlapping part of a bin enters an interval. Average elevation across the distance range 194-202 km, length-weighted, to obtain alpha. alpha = 17.9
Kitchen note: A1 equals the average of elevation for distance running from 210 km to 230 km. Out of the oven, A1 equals 17.7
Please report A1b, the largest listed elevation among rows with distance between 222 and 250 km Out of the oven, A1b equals 18.4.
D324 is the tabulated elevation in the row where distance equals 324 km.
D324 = 16.7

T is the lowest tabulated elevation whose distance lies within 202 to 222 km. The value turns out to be 17.4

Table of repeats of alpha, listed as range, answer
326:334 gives 13.6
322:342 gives 14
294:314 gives 18.1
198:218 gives 17.8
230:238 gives 17.9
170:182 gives 18.1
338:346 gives 14.9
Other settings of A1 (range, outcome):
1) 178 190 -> 17.9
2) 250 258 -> 18.1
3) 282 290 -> 18.1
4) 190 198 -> 18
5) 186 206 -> 18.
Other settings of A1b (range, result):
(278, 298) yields 18.2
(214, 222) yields 17.8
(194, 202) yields 18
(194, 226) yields 18.1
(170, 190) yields 18.3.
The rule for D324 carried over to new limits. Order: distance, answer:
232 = 17.9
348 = 17.7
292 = 18.2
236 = 17.9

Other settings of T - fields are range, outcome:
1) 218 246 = 17.5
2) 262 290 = 18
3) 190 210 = 17.8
